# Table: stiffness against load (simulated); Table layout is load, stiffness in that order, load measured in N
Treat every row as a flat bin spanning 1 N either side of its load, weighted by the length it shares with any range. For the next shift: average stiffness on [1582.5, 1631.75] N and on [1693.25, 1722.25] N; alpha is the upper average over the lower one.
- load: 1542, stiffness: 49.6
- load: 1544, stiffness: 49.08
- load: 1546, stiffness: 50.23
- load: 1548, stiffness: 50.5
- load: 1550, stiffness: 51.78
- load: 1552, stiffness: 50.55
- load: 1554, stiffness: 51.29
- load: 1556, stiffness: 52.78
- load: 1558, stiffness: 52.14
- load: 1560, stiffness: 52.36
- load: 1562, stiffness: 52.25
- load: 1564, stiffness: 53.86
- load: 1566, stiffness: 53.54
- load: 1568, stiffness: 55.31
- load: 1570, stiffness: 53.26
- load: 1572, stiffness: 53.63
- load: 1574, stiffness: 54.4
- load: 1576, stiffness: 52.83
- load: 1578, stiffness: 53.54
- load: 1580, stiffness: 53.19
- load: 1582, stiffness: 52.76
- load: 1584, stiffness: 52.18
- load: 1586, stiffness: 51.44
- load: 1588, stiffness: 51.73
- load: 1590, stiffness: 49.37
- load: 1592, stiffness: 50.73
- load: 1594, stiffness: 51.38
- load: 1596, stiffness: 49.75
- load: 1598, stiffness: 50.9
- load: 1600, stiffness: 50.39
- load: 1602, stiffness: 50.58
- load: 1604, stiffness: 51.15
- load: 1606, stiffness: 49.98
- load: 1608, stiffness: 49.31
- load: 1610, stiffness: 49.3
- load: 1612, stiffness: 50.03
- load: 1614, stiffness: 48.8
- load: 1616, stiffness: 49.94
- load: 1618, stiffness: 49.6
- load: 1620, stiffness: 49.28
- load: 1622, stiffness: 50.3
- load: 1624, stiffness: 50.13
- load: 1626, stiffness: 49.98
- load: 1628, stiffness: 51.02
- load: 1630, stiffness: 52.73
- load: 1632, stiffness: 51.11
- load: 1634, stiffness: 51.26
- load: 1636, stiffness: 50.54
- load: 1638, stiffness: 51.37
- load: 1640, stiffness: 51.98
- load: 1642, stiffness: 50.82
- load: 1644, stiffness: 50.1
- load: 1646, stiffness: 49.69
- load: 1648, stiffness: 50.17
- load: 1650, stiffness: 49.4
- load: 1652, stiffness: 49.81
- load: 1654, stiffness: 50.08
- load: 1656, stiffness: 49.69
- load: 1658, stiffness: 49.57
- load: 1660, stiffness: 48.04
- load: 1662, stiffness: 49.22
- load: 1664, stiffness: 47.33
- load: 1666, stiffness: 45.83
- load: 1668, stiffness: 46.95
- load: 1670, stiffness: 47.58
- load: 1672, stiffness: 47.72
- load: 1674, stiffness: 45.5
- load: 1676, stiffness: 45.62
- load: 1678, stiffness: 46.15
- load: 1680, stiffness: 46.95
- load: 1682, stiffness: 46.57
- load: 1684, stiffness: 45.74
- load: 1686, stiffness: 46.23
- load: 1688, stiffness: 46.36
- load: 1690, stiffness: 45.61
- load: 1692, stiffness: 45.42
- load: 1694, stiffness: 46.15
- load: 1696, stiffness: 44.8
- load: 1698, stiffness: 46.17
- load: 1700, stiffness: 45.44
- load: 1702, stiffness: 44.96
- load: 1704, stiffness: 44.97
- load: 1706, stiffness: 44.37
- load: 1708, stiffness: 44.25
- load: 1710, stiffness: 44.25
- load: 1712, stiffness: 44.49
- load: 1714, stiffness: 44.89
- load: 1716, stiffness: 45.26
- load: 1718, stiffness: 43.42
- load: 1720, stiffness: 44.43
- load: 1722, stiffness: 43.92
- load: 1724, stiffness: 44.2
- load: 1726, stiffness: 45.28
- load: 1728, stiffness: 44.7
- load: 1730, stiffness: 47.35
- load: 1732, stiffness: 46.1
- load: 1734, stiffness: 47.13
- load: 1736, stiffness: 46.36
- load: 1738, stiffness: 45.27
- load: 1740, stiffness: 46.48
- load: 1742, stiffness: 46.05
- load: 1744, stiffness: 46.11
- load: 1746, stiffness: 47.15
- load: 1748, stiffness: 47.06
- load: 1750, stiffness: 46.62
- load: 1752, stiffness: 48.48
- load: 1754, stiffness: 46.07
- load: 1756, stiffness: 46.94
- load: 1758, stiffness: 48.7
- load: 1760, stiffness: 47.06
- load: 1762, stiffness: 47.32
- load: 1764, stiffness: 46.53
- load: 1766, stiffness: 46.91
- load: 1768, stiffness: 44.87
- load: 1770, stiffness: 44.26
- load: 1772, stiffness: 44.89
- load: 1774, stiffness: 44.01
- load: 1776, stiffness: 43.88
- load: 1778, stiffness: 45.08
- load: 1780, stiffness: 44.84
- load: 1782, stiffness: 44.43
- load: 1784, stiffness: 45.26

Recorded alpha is 0.89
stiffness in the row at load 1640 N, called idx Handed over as 51.98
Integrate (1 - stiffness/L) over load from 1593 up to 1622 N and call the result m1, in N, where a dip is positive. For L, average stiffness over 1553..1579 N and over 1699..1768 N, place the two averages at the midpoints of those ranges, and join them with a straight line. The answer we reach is 0.74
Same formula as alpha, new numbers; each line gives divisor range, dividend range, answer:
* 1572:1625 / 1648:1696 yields 0.93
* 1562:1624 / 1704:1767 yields 0.89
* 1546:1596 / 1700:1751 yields 0.87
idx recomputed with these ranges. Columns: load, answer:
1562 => 52.25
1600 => 50.39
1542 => 49.6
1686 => 46.23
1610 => 49.3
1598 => 50.9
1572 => 53.63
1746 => 47.15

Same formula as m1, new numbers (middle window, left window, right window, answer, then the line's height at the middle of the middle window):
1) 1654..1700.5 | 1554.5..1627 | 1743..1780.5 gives 1.9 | 48.8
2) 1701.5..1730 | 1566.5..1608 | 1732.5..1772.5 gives 1.8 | 47.7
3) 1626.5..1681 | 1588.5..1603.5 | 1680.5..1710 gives -1.7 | 47.6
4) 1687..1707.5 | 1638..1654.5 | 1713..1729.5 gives 0.5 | 46.4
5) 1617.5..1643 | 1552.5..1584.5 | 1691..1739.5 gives -0.6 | 49.7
